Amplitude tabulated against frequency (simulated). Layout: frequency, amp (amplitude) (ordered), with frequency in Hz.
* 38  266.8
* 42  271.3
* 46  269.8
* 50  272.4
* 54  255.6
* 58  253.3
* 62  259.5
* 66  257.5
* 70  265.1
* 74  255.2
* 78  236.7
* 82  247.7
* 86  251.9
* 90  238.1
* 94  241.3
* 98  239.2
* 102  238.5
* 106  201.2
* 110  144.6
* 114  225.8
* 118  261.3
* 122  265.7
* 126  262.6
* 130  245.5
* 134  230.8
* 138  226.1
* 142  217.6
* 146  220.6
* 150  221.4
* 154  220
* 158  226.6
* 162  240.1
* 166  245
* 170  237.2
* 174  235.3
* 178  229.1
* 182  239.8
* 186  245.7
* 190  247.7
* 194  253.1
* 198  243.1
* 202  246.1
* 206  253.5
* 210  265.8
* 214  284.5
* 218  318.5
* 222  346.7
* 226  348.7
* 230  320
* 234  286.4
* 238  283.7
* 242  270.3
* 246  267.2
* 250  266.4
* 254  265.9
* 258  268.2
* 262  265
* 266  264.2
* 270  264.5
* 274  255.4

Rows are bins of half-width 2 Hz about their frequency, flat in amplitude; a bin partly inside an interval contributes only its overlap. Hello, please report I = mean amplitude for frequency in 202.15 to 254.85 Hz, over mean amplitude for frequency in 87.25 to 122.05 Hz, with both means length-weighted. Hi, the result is 1.28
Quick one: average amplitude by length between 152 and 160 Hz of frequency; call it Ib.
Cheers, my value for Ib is 223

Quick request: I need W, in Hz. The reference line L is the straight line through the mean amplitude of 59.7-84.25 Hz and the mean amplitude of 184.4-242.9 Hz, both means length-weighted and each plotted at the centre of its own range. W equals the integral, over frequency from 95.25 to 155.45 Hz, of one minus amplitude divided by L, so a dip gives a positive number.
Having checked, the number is 8.15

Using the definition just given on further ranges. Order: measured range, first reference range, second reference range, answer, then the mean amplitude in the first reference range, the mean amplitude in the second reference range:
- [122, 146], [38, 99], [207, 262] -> 2.8 Hz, 255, 290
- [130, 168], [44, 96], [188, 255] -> 5.6 Hz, 254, 281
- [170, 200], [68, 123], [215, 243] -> 4.7 Hz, 236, 311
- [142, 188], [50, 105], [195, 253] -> 6.5 Hz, 249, 285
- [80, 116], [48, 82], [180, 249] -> 4.9 Hz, 256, 278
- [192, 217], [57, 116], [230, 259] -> 0.6 Hz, 237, 276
